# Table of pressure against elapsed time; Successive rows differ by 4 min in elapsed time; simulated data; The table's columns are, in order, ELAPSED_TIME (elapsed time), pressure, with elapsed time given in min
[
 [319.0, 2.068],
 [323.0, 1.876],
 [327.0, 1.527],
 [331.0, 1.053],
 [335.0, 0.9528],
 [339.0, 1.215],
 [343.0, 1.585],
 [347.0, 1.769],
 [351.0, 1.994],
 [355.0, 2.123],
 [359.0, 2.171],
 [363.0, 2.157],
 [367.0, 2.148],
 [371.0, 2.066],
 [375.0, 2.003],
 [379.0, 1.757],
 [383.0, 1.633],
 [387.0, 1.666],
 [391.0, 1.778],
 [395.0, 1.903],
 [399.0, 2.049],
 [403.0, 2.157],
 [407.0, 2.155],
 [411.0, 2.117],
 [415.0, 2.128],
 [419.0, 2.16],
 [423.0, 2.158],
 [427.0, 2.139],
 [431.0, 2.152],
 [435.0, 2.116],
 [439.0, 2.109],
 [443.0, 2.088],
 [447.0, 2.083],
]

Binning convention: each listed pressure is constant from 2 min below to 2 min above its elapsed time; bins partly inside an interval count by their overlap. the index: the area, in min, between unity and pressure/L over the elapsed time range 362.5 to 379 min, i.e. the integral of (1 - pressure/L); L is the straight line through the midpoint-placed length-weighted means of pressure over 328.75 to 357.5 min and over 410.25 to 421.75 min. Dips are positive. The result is -2.66 min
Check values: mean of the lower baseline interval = 1.54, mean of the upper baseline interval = 2.14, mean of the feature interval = 2.05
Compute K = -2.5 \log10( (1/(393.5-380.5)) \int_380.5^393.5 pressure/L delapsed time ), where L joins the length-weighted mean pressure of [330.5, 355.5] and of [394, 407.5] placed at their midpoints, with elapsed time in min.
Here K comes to 0.14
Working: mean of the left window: 1.52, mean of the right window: 2.07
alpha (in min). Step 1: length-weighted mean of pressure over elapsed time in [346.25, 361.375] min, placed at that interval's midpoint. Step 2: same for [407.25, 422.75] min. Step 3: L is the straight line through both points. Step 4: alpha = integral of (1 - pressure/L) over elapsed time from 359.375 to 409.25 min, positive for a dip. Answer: 3.0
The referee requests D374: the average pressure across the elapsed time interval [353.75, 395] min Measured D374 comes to 1.94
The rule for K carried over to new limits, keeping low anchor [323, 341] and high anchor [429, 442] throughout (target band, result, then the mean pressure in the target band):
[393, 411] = -0.13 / 2.07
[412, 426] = -0.08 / 2.15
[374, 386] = -0.07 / 1.77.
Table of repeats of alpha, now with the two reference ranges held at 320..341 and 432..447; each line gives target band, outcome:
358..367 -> -3.31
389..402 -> -0.88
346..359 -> -4.27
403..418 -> -1.83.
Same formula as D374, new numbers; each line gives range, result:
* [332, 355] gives 1.54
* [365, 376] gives 2.08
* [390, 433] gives 2.09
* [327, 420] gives 1.85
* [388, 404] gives 1.94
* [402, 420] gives 2.14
